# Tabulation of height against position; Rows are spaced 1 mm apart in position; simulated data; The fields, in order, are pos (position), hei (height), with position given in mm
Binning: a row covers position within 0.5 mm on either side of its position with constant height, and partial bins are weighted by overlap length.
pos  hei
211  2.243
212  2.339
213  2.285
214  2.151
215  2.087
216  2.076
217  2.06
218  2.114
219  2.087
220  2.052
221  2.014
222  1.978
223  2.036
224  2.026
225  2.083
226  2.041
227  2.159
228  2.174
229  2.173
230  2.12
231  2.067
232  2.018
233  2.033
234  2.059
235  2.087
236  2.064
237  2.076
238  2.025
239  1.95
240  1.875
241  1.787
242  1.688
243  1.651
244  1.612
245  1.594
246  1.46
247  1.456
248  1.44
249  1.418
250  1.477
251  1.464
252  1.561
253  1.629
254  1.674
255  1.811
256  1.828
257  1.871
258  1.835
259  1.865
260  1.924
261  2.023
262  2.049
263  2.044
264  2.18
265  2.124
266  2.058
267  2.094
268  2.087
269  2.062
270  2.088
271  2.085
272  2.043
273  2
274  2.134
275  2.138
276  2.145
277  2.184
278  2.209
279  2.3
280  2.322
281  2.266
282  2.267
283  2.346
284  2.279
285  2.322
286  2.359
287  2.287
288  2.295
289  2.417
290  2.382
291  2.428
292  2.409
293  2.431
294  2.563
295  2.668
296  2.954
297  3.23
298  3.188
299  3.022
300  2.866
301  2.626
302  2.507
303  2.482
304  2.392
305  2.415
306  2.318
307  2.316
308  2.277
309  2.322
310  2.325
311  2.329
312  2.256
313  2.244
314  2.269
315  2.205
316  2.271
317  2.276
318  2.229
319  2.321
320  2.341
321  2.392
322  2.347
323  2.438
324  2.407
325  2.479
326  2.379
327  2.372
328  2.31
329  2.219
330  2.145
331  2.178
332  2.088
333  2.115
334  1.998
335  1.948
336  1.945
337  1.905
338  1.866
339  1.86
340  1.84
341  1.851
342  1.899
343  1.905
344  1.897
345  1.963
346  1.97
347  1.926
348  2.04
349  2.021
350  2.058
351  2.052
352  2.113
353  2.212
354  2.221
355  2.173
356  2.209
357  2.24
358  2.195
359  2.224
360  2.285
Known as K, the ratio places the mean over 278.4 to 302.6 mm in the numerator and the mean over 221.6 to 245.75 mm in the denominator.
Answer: 1.3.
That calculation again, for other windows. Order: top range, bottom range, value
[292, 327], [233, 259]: 1.42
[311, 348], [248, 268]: 1.17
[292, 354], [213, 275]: 1.18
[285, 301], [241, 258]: 1.62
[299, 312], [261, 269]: 1.17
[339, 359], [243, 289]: 1.03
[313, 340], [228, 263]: 1.21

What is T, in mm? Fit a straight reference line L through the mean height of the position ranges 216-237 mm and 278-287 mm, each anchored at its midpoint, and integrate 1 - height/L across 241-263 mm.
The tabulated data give 4.9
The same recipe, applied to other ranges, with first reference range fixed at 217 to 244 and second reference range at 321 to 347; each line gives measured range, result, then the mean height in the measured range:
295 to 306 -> -3.6 mm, 2.74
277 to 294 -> -2.3 mm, 2.33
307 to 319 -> -1.1 mm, 2.28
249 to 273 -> 1.6 mm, 1.9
